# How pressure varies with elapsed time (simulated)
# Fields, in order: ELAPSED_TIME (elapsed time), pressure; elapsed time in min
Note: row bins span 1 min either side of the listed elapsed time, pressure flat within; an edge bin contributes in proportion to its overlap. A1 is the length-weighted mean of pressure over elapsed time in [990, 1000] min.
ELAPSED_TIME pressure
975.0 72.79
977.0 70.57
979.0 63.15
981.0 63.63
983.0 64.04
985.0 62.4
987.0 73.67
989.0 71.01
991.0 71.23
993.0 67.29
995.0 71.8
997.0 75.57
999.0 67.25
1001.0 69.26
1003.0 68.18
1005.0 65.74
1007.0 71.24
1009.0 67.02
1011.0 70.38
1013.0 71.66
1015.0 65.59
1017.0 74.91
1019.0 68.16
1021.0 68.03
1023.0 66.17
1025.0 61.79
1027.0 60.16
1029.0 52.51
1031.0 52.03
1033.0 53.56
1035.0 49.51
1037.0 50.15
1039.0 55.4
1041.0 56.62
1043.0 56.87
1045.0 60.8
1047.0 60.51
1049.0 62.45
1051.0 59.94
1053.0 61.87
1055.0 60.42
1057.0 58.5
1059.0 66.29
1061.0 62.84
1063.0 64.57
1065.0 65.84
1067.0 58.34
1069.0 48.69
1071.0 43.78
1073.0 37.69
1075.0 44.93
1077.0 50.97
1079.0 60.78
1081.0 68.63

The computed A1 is 70.6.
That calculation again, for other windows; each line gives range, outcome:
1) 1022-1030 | 60.2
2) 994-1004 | 70.4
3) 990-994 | 69.3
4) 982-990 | 67.8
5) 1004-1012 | 68.6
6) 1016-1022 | 70.4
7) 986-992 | 72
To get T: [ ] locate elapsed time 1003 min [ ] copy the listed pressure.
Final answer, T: 68.18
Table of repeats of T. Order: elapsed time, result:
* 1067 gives 58.34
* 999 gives 67.25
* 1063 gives 64.57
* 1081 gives 68.63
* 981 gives 63.63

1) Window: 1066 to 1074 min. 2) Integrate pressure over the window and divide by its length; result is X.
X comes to 47.1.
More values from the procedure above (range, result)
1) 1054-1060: 61.7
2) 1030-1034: 52.8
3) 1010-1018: 70.6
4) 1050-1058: 60.2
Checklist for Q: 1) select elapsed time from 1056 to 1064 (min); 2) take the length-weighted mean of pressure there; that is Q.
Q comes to 63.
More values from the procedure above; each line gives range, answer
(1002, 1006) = 67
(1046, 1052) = 61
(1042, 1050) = 60.2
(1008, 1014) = 69.7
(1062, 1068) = 62.9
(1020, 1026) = 65.3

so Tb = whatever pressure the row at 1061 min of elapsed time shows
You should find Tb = 62.84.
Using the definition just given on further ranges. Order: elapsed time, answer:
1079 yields 60.78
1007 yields 71.24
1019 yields 68.16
